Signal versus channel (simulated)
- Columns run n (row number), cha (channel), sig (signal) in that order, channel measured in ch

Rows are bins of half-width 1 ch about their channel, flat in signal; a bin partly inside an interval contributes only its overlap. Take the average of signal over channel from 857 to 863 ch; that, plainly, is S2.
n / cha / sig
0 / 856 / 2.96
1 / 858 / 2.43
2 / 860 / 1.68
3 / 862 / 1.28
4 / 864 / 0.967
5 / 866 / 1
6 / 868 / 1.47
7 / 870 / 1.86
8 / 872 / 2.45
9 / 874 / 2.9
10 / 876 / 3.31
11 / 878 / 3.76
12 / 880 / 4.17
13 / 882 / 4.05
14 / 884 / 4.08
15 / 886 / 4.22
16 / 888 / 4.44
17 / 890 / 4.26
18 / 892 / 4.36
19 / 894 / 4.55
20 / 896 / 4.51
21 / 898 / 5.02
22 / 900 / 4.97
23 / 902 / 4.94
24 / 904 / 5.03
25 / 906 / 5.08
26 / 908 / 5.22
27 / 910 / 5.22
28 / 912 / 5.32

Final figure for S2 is 1.8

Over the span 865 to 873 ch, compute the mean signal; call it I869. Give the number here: 1.7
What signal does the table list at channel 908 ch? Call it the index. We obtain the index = 5.22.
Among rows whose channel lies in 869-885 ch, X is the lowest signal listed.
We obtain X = 1.86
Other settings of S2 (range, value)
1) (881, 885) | 4.06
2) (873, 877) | 3.1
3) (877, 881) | 3.96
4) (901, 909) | 5.07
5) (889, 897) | 4.42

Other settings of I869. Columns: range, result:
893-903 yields 4.8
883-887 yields 4.15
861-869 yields 1.18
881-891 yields 4.21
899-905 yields 4.98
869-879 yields 2.86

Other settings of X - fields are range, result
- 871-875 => 2.45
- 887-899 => 4.26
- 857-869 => 0.967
